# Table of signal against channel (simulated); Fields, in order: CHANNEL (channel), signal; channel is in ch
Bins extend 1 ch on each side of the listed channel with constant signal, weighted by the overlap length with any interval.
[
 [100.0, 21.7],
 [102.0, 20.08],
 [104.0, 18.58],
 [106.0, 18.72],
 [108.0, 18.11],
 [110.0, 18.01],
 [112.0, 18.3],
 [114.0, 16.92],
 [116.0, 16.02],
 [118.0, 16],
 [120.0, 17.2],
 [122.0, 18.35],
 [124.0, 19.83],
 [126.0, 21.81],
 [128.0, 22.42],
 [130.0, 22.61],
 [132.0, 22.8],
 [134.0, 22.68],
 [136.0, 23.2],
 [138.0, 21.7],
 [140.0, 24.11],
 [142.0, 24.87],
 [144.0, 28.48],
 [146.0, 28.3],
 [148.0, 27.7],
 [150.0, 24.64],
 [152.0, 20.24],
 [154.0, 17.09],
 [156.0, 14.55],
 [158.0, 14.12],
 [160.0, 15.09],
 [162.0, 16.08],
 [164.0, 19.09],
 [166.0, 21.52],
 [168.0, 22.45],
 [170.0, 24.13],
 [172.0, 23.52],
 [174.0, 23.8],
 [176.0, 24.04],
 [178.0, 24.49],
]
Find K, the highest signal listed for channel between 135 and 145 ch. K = 28.48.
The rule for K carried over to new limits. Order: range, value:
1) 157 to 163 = 16.08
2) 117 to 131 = 22.61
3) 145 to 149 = 28.3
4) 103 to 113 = 18.72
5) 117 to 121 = 17.2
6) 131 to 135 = 22.8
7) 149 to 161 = 24.64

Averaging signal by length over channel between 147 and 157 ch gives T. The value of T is 20.8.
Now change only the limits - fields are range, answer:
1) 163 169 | 21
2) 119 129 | 19.9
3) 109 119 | 17.1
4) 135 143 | 23.5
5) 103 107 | 18.6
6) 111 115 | 17.6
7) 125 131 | 22.3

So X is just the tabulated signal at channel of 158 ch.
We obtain 14.12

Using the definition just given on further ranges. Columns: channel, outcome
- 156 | 14.55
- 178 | 24.49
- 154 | 17.09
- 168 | 22.45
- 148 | 27.7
